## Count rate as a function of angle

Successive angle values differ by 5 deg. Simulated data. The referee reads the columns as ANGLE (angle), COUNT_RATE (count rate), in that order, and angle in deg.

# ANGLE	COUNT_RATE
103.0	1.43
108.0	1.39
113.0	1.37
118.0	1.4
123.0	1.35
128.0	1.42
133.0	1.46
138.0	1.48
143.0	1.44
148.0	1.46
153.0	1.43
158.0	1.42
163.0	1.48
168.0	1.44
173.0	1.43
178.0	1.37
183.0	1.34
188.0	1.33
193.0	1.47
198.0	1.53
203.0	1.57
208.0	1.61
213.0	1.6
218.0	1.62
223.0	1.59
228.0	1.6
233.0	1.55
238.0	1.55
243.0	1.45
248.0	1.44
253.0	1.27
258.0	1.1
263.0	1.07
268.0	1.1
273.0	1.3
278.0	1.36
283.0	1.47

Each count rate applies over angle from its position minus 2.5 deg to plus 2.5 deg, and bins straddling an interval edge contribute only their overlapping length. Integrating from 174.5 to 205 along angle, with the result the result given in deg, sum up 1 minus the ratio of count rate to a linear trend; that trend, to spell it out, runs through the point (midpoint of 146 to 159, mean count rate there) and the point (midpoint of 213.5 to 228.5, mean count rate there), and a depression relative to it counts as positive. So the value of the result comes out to 1.9 deg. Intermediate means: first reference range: 1.44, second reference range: 1.6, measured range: 1.43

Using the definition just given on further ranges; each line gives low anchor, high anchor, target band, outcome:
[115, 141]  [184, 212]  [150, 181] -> 0.7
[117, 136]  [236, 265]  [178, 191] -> 0.2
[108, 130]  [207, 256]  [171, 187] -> 0.9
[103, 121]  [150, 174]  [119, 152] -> -0.4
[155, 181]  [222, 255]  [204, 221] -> -1.6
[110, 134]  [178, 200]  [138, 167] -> -1.0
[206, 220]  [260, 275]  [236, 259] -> -0.9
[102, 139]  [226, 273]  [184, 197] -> -0.3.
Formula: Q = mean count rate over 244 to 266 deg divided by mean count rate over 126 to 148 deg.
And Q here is 0.85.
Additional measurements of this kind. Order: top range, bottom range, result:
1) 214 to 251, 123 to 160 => 1.07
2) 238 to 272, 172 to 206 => 0.88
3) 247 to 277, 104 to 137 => 0.86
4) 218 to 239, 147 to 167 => 1.09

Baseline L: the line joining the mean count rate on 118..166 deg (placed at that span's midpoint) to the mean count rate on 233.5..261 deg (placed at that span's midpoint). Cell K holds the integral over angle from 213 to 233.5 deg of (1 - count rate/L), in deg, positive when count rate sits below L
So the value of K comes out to -3.1 deg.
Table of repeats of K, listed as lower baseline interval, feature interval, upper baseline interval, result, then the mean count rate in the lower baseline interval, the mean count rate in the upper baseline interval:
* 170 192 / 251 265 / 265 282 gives 1.53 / 1.38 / 1.27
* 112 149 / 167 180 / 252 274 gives -0.74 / 1.42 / 1.15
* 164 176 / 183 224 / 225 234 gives -0.19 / 1.44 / 1.58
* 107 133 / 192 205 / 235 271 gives -1.93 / 1.39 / 1.29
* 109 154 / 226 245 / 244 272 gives -4.34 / 1.42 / 1.22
